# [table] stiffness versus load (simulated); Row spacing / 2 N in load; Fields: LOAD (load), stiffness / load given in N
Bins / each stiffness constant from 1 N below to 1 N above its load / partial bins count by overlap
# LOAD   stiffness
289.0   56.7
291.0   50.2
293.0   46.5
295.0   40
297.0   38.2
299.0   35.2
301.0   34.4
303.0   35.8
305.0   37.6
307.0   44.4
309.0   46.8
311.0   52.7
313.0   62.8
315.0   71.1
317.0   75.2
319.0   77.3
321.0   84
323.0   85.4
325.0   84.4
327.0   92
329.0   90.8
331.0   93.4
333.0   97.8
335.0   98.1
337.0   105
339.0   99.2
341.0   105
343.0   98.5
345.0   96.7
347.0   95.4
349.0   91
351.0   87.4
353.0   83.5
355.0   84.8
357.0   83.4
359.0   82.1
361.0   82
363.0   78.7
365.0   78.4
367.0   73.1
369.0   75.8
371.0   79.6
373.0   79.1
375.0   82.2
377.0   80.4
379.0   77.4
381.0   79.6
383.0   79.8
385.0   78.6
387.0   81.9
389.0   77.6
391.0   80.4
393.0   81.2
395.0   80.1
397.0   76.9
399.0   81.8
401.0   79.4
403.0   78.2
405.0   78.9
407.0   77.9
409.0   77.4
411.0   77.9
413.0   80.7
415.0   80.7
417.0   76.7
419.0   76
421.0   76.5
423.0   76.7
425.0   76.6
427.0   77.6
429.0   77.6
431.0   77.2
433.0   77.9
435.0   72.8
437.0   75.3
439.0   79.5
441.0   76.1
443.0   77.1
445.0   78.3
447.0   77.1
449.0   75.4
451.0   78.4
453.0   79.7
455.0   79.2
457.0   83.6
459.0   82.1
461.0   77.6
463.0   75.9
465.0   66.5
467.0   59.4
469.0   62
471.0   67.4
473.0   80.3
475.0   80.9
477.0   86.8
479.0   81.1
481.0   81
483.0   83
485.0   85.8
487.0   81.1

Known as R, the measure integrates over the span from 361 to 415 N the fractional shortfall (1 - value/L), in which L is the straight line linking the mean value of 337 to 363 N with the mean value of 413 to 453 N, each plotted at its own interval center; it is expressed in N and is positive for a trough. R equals 3.5 N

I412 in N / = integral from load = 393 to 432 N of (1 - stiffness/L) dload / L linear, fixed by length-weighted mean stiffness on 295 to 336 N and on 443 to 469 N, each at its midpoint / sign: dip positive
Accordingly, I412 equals -3.0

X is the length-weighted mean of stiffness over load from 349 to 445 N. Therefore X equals 79.1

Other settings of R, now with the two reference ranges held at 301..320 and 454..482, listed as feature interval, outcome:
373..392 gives -4.49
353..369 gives -4.86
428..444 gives -1.12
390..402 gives -2.47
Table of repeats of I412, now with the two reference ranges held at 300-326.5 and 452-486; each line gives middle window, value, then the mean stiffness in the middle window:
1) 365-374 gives -1.3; 77.1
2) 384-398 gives -2.1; 79.5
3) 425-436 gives -0.5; 76.6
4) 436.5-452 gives -0.5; 77.2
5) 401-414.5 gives -1.4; 78.6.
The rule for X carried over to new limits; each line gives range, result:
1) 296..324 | 55.8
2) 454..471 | 72.9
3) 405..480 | 76.8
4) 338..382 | 85.2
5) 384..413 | 79.2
